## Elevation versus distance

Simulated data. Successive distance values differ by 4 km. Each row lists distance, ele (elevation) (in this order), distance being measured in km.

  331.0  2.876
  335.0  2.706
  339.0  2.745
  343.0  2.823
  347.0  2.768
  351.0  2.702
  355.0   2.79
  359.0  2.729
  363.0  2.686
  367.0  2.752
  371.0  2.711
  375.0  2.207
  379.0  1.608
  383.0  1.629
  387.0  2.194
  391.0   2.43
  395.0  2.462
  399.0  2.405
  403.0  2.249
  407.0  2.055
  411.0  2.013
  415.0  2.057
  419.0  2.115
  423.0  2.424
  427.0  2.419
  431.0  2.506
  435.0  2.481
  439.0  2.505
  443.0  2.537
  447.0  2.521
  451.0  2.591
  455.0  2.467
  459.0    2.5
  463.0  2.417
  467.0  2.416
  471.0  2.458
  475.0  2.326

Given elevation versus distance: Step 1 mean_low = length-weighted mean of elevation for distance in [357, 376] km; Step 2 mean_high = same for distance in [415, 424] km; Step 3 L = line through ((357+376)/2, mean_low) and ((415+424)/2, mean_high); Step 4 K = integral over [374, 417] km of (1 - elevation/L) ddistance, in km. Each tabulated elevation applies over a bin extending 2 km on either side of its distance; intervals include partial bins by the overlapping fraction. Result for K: 5.0 km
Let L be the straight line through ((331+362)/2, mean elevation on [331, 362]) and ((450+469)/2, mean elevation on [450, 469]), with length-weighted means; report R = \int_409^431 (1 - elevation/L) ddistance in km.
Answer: 2.9 km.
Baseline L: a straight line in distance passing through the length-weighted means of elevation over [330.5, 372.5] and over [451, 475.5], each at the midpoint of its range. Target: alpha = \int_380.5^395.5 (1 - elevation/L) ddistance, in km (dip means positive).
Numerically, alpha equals 2.9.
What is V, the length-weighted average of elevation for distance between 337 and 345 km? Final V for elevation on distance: 2.78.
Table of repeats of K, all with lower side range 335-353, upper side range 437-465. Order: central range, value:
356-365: 0.0 km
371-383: 3.1 km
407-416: 1.9 km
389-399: 0.8 km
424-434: 0.4 km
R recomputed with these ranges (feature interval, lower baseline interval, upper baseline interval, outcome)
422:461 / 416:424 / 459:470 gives -2.88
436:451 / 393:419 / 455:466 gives -0.96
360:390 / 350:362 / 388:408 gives 3.33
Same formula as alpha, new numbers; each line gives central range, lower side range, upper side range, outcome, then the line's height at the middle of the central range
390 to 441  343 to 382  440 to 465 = 4.1 km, 2.52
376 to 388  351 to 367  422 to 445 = 3.8 km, 2.66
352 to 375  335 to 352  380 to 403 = -1.5 km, 2.52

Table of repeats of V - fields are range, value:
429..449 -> 2.51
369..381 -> 2.18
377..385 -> 1.62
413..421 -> 2.09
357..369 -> 2.72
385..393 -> 2.31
